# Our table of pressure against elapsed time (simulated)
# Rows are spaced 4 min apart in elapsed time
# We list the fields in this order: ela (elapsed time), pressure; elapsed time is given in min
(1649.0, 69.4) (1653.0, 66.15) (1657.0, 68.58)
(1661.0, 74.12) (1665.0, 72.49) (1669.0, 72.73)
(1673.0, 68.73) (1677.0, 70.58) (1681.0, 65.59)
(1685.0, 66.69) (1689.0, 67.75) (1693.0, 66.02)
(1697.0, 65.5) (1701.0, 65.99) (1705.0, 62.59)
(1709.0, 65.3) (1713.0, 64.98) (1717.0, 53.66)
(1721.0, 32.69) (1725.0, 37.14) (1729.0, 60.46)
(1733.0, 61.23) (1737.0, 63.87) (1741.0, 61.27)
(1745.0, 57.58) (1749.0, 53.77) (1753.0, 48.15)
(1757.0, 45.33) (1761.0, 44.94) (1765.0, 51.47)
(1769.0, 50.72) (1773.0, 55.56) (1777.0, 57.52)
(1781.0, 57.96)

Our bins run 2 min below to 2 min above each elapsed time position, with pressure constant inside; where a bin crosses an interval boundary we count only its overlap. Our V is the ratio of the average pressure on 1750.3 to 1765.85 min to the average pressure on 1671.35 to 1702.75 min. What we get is 0.7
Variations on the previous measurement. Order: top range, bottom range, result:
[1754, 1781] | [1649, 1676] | 0.73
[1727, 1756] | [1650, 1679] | 0.82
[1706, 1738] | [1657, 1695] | 0.79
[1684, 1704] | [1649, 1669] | 0.94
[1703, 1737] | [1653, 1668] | 0.78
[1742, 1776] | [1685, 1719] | 0.80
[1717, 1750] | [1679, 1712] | 0.81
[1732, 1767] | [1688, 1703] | 0.82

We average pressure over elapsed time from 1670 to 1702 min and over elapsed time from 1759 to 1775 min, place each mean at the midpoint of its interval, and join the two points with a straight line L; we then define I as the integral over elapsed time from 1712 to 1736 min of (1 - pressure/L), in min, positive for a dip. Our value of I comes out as 3.1 min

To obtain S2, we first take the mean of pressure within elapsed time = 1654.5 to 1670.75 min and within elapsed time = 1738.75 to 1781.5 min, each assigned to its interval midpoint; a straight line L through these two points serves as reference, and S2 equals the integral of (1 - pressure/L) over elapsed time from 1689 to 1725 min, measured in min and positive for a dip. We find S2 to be 2.7 min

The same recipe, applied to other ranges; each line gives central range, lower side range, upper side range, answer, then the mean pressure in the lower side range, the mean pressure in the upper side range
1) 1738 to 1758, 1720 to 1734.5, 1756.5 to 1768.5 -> -2.5 min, 48.5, 47.9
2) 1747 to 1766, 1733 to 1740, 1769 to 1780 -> 3.3 min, 62.7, 55.6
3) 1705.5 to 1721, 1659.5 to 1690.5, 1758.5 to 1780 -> 1.2 min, 69.8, 52.2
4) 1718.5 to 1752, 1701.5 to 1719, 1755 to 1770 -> 0.9 min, 62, 47.9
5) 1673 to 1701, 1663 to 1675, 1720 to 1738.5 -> -0.7 min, 71.3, 51.7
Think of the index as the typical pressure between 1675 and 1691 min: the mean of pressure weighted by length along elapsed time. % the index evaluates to 67.7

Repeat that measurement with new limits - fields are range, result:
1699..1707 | 64.3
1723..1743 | 56.8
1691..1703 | 65.8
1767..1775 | 53.1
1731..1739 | 62.5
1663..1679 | 71.1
